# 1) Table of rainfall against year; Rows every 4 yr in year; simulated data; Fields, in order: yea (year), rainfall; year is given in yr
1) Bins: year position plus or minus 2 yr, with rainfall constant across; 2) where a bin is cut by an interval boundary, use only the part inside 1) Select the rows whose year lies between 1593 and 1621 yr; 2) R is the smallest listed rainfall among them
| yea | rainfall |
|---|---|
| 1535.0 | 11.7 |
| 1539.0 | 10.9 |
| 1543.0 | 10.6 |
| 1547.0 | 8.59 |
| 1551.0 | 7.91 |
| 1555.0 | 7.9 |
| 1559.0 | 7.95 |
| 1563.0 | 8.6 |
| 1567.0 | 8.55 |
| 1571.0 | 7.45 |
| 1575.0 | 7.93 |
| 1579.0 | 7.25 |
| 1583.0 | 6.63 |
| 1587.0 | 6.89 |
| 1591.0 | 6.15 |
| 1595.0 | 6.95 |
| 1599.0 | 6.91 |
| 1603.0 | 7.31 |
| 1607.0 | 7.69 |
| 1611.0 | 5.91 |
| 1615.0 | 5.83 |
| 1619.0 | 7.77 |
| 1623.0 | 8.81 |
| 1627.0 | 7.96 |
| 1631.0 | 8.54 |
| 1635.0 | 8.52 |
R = 5.83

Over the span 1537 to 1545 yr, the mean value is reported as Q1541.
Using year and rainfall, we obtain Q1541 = 10.8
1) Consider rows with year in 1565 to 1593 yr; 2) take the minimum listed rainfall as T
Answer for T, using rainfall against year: 6.15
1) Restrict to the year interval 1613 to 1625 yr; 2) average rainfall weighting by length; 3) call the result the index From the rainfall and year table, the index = 7.47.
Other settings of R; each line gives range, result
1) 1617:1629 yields 7.77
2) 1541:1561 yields 7.9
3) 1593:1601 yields 6.91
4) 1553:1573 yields 7.45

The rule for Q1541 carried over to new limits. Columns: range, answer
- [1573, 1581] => 7.59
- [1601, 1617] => 6.69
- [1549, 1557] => 7.91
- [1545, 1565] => 8.19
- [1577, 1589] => 6.92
